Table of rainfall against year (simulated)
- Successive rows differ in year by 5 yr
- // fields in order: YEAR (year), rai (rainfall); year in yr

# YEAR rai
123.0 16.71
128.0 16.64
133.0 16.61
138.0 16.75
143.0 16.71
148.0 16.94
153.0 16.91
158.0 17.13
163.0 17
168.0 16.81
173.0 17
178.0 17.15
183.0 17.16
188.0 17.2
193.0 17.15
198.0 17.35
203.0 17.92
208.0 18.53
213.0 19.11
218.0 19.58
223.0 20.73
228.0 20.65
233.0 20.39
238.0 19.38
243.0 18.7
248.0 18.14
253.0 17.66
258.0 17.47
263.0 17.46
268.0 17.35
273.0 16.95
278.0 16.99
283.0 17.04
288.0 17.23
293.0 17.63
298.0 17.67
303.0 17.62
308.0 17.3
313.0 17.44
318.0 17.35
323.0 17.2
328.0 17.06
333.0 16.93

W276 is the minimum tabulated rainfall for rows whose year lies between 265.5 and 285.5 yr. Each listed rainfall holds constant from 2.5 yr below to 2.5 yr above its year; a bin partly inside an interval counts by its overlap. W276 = 16.95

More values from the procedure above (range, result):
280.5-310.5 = 17.04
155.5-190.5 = 16.81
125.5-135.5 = 16.61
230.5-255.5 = 17.66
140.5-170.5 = 16.71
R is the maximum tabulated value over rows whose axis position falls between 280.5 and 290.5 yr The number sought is 17.23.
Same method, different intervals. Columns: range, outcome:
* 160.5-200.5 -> 17.35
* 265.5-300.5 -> 17.67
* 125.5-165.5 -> 17.13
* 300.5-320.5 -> 17.62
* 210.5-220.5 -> 19.58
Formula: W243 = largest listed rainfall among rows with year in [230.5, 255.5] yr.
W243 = 20.39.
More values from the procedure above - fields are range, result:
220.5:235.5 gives 20.73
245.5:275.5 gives 18.14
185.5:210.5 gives 18.53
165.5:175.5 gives 17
